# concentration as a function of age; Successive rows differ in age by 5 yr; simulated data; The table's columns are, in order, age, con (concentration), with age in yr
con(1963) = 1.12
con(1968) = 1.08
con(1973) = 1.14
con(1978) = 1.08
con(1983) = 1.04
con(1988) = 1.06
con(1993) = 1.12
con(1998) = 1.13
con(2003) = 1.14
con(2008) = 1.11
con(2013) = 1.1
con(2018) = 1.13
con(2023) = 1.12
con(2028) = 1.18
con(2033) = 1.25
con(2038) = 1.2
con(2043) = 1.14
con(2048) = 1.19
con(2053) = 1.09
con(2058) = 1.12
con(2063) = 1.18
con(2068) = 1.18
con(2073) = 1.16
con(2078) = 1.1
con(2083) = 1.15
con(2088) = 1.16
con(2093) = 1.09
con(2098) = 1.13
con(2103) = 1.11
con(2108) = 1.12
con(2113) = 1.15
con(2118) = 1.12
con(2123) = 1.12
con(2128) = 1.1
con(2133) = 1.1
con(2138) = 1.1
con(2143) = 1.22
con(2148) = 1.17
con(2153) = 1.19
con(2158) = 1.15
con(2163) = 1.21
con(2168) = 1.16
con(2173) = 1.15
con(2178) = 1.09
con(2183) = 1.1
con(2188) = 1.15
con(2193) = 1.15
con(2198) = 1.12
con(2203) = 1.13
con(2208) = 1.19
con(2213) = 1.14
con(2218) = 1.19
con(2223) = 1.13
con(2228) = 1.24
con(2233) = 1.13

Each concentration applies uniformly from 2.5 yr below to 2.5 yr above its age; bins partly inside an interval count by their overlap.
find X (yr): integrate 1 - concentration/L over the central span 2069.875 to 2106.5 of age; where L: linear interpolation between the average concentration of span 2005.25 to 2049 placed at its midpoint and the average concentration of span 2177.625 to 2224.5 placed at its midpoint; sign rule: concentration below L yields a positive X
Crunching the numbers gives 0.7 yr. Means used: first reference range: 1.16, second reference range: 1.14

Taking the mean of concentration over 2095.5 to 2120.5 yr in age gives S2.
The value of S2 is 1.13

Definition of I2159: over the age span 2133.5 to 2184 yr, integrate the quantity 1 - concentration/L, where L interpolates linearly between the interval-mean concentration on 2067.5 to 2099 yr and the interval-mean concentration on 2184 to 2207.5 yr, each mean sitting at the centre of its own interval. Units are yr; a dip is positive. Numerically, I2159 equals -0.7 yr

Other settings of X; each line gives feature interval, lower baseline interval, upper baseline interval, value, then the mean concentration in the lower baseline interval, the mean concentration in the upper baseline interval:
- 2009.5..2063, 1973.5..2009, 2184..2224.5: -2.1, 1.1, 1.15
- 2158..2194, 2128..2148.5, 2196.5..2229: 0.2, 1.14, 1.16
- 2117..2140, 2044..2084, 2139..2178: 1.1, 1.15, 1.17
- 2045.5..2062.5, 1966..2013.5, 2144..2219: -0.3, 1.1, 1.15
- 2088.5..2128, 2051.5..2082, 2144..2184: 0.9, 1.14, 1.16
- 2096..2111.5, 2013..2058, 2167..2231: 0.4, 1.16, 1.15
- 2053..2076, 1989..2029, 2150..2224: -0.4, 1.12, 1.15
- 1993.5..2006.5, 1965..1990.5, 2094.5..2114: -0.5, 1.08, 1.12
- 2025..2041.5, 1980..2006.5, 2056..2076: -1.0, 1.1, 1.16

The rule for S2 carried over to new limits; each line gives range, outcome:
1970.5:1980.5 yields 1.11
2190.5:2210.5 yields 1.15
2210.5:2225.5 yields 1.15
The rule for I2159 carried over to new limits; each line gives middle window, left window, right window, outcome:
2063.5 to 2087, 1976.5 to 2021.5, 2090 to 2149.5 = -0.70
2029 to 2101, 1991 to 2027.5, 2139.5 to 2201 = -1.17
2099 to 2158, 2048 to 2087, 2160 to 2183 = 0.45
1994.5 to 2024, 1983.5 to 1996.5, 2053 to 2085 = -0.59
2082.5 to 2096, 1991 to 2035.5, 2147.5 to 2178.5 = 0.26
